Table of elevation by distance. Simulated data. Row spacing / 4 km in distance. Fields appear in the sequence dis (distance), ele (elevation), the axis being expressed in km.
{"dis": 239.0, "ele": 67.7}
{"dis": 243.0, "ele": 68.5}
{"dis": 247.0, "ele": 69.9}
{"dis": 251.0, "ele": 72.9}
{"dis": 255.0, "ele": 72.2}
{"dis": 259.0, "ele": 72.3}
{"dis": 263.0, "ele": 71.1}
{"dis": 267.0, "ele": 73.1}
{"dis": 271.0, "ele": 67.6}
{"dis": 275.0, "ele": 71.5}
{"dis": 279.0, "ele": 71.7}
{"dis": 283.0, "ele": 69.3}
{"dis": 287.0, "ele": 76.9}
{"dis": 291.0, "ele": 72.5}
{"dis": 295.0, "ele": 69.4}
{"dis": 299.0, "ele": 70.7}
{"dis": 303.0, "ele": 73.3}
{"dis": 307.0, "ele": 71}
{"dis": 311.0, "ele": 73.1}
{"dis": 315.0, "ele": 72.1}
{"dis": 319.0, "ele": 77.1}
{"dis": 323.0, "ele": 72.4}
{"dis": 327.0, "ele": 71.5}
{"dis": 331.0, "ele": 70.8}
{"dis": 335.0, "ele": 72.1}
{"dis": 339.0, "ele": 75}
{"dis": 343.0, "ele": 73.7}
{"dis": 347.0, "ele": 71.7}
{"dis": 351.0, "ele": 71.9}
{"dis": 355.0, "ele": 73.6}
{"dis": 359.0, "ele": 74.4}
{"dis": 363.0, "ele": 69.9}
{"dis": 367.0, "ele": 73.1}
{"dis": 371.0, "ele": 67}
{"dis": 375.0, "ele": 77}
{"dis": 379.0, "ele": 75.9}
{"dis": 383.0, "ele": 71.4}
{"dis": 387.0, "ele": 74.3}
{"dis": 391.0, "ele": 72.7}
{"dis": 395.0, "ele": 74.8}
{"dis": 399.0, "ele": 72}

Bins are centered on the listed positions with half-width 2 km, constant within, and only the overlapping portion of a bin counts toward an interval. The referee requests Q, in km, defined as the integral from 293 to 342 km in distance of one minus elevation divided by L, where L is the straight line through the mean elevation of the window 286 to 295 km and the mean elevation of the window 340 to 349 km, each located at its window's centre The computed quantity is 0.5 km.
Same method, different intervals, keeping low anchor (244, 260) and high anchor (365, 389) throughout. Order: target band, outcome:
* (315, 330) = -0.17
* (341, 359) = -0.03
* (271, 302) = 0.22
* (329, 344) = -0.05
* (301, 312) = -0.02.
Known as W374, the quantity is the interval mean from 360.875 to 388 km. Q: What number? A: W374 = 72.6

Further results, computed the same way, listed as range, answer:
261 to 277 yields 70.8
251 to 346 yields 72.2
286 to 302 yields 72.2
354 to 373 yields 71.5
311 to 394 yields 72.9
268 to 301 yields 71.3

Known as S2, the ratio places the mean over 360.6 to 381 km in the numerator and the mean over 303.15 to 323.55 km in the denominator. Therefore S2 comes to 0.99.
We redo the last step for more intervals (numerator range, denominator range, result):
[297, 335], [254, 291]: 1.01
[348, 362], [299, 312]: 1.01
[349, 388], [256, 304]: 1.02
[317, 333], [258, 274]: 1.03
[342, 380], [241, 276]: 1.02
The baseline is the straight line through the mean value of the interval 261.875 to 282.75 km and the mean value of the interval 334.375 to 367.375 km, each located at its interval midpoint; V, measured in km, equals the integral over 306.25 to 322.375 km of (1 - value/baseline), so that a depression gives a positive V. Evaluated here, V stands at -0.3 km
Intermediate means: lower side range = 70.9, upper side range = 72.8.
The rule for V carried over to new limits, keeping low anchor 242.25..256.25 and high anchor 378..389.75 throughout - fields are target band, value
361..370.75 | 0.3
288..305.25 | 0.0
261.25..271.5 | 0.0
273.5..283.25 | 0.1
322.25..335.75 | 0.2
